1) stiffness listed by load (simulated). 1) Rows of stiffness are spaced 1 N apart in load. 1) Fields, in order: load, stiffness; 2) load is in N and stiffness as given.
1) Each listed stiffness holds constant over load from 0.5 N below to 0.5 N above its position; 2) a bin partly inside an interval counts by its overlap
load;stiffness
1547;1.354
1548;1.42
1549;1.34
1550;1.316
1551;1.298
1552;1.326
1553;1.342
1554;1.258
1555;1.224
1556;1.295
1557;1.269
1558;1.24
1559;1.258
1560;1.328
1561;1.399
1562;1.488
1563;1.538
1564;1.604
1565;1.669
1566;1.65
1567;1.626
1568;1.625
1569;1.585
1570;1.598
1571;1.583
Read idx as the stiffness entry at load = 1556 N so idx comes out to 1.295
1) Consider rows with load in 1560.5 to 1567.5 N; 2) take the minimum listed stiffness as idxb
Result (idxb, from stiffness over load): 1.399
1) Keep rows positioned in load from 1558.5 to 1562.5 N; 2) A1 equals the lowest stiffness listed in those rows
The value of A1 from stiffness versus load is 1.258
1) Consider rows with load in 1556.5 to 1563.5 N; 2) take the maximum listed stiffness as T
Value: 1.538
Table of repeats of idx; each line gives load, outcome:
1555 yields 1.224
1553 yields 1.342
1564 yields 1.604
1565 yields 1.669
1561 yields 1.399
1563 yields 1.538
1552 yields 1.326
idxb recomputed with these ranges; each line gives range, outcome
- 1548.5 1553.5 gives 1.298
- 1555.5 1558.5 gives 1.24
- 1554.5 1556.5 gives 1.224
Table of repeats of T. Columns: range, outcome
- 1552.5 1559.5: 1.342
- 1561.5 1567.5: 1.669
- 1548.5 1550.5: 1.34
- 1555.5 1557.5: 1.295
